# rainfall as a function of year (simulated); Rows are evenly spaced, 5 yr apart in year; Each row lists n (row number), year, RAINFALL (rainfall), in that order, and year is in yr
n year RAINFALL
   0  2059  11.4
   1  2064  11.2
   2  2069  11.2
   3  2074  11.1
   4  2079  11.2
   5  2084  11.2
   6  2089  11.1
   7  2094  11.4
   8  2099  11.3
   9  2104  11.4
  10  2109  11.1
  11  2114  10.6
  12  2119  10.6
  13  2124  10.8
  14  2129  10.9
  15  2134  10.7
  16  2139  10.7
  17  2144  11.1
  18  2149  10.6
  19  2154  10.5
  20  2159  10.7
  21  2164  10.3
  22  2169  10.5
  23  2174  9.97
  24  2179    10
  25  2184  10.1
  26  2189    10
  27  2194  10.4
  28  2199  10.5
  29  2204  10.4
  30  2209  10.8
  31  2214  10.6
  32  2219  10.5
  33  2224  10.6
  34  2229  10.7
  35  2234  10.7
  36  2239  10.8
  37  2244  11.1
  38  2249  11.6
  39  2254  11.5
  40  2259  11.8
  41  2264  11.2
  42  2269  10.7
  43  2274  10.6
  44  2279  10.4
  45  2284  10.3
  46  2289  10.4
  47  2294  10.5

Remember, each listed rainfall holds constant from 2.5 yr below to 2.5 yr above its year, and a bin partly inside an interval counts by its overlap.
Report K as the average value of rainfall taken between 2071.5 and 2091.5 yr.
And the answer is 11.2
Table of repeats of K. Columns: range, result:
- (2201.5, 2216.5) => 10.6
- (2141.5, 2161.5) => 10.7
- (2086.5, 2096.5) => 11.2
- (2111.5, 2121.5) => 10.6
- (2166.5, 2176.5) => 10.2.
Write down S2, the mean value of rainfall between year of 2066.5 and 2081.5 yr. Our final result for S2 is 11.2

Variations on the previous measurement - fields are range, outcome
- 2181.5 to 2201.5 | 10.2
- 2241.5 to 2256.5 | 11.4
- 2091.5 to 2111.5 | 11.3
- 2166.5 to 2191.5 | 10.1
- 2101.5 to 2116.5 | 11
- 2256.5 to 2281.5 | 10.9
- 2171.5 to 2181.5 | 9.98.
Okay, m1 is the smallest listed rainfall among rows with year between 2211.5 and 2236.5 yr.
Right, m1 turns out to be 10.5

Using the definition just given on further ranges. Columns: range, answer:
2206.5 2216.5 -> 10.6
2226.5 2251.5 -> 10.7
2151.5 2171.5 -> 10.3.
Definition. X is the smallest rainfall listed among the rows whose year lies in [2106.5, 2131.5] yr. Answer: 10.6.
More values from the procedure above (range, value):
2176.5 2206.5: 10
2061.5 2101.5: 11.1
